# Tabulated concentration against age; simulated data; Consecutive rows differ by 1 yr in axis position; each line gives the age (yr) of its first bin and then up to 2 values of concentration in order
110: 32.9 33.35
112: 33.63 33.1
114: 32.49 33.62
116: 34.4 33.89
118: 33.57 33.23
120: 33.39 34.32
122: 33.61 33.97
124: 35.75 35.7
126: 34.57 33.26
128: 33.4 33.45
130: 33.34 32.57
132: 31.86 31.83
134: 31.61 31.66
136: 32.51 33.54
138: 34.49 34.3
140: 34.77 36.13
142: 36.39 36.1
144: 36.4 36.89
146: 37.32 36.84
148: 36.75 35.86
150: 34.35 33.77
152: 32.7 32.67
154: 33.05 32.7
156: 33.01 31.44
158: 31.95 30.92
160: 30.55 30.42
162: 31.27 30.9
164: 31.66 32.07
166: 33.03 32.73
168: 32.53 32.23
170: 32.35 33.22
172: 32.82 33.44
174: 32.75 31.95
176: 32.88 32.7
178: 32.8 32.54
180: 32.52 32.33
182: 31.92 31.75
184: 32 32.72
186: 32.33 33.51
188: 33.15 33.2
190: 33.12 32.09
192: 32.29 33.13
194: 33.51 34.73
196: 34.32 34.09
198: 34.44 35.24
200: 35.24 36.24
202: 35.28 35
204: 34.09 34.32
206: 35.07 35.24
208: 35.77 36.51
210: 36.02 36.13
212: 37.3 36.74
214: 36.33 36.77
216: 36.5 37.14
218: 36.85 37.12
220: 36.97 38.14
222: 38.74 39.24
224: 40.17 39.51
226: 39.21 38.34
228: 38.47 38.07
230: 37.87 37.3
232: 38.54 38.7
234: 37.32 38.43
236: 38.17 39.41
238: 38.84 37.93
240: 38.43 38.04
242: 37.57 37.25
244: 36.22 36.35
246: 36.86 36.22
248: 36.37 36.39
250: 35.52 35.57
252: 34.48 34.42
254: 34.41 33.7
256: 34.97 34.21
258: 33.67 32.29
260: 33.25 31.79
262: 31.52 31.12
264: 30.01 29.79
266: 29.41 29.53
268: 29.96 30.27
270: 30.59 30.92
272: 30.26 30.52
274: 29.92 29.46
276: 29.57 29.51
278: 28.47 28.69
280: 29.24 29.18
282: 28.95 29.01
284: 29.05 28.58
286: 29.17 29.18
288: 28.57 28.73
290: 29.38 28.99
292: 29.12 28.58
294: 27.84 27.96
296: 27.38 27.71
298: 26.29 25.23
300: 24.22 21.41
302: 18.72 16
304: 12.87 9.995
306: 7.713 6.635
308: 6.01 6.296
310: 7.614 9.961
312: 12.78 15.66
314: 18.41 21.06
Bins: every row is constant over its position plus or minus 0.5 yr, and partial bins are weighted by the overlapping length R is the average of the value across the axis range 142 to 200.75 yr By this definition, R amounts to 33.2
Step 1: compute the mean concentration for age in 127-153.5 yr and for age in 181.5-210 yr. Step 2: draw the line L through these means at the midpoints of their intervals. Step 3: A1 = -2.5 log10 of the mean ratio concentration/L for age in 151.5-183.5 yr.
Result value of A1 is 0.062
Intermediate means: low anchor 34.3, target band 32.2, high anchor 34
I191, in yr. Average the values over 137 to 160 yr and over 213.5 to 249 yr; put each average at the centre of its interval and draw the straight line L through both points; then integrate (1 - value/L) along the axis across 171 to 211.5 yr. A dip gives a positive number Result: 2.72 yr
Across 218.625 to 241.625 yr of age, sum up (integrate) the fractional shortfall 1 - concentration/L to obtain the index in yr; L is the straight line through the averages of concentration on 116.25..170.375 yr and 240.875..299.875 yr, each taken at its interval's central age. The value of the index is -4.6 yr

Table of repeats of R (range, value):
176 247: 35.8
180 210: 33.9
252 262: 33.6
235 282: 33.3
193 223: 35.9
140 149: 36.5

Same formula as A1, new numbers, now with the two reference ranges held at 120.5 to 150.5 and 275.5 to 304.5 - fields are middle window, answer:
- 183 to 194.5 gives -0.03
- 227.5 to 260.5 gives -0.25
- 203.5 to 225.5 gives -0.20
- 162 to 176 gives 0.01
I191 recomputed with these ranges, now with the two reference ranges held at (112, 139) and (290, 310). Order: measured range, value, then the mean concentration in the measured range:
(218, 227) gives -4.4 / 38.5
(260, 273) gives -4.7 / 30.5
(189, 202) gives -2.8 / 34.1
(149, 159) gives -0.5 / 32.9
